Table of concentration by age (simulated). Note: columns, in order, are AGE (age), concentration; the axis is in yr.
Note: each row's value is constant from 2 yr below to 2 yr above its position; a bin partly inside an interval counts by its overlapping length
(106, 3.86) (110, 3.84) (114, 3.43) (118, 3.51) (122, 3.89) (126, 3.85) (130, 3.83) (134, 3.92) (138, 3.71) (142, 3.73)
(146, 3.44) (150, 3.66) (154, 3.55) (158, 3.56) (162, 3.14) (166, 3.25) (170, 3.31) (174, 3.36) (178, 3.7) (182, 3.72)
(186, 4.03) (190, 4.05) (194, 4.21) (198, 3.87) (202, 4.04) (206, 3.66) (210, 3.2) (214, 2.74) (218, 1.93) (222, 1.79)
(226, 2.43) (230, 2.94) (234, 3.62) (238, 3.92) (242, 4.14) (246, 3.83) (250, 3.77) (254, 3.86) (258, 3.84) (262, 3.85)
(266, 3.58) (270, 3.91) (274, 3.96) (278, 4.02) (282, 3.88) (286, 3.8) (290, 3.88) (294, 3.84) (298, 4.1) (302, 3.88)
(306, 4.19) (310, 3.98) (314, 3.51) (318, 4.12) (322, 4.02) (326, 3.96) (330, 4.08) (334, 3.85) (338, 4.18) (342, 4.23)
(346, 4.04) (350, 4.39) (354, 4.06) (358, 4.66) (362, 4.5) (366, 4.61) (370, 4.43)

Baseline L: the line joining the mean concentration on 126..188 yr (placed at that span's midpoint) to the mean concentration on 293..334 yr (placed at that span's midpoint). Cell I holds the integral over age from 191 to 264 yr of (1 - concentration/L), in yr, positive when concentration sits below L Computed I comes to 6.5 yr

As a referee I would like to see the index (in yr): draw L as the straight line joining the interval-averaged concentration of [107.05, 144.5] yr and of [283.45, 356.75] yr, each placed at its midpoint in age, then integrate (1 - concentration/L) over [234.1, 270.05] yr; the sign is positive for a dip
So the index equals 0.7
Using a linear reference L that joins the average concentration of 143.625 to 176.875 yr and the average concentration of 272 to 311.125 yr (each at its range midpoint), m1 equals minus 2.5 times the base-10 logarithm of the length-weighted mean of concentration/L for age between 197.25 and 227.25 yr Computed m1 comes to 0.229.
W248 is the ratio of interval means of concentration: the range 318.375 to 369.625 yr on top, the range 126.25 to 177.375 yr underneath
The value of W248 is 1.19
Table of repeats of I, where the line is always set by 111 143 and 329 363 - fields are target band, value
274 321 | 2.06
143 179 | 3.49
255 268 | 0.86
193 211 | 0.44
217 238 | 6.67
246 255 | 0.44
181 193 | -0.33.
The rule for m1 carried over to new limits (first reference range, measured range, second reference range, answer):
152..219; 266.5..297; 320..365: 0.01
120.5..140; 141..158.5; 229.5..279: 0.07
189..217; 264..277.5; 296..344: 0.00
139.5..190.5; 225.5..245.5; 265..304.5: 0.07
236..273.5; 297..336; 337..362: 0.05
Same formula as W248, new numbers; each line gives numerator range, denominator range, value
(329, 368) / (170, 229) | 1.28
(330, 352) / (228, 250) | 1.12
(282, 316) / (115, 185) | 1.08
